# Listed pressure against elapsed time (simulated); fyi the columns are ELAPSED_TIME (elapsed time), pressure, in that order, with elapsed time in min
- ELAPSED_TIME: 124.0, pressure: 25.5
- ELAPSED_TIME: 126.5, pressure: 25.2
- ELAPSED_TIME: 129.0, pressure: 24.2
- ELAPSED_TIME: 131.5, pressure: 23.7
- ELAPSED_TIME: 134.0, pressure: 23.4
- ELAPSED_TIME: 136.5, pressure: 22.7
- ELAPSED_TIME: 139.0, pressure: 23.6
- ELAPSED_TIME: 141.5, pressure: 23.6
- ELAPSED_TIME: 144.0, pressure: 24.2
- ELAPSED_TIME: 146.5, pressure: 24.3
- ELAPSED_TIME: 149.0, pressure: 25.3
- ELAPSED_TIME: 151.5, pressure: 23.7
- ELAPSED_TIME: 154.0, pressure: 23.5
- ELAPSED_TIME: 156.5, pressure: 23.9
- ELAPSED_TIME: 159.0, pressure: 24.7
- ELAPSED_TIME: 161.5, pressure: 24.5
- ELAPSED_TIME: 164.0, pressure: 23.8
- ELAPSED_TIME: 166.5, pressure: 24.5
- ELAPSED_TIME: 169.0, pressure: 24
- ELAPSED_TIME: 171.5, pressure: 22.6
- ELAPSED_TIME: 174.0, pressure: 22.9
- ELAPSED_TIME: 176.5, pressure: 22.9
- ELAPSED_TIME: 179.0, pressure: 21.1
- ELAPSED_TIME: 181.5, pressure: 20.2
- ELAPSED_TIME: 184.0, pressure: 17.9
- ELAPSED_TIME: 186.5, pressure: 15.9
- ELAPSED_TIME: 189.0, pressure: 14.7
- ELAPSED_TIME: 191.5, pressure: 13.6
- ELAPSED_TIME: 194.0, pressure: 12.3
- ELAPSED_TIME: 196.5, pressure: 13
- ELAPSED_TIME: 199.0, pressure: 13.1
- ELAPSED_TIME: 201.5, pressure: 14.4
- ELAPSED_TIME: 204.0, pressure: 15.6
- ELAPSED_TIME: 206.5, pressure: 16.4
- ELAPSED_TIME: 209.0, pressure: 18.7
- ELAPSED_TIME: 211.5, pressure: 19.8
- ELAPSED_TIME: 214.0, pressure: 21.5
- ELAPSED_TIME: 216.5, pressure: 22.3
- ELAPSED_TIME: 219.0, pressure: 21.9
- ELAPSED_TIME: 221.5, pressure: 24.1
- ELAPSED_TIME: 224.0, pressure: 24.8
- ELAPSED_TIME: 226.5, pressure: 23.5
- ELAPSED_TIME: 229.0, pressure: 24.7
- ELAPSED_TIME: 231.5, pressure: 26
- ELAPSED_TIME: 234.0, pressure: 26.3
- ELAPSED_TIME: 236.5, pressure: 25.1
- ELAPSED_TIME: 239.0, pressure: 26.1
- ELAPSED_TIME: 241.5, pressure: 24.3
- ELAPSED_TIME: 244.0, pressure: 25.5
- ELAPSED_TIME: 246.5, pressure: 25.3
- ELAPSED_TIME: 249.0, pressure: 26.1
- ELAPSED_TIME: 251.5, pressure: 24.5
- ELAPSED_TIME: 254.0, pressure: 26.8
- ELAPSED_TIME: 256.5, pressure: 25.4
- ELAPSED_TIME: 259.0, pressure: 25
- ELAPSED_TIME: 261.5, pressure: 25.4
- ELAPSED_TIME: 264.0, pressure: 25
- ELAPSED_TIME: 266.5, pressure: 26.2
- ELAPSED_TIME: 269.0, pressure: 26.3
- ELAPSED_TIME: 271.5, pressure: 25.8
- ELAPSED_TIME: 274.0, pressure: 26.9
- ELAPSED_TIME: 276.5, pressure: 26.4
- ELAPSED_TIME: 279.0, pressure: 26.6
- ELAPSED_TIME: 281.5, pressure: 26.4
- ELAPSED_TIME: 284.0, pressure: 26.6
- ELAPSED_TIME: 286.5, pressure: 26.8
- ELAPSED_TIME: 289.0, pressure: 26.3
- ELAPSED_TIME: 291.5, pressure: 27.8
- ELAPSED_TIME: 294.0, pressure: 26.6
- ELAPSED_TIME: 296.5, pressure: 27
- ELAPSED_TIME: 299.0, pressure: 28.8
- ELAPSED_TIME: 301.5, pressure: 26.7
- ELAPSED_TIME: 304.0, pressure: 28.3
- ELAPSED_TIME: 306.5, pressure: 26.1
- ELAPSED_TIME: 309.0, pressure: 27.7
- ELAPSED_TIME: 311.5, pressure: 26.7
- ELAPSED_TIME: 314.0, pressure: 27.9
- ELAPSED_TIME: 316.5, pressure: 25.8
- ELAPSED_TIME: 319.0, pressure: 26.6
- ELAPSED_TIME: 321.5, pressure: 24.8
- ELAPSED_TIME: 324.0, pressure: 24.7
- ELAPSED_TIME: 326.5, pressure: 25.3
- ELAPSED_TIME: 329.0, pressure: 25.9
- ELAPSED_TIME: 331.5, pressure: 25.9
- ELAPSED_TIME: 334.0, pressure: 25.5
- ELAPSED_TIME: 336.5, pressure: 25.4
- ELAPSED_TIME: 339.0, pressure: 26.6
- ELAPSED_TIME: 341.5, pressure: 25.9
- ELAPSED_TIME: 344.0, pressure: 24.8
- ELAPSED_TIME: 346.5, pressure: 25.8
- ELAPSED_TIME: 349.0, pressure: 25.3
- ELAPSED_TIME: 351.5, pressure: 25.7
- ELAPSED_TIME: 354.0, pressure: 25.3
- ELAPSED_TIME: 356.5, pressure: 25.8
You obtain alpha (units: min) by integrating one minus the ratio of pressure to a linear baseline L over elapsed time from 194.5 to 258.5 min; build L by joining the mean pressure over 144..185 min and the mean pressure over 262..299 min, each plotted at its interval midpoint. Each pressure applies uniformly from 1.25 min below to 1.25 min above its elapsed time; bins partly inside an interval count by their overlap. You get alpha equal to 7.5 min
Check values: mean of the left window 23.2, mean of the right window 26.5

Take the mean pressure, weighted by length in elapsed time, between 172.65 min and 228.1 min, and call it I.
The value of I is 18.7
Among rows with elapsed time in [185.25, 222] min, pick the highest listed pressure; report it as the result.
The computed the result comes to 24.1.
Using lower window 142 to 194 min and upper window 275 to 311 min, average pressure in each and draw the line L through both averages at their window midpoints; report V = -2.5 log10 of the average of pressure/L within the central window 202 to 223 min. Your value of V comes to 0.19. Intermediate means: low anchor 21.7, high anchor 27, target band 19.9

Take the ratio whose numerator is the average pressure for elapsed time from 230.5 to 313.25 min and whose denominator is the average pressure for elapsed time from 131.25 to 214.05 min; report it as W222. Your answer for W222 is 1.28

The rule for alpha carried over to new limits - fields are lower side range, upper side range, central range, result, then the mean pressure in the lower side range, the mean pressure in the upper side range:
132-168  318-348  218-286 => -1.6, 24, 25.6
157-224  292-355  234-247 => -1.9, 19.6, 26.2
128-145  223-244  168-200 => 8.3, 23.6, 25.1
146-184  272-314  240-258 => 0.2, 23.3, 27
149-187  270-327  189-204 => 6.3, 22.6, 26.7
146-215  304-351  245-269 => -2.6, 19.9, 26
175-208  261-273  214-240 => -4.4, 16.3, 25.8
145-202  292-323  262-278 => -0.6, 20.4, 26.9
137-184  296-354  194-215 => 6.9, 23.4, 26.2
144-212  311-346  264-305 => -4.5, 20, 25.8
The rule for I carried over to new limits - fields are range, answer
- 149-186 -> 22.8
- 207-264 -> 24.1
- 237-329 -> 26.2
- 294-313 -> 27.3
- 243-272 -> 25.6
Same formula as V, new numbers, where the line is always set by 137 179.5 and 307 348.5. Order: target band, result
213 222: 0.10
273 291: -0.05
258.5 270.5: -0.02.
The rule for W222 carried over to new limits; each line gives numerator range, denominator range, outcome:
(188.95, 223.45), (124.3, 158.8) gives 0.73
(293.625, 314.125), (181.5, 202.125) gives 1.86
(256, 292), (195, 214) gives 1.62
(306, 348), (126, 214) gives 1.25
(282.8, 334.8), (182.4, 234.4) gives 1.40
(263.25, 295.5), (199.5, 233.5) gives 1.26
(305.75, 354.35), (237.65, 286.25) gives 1.00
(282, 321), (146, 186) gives 1.18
